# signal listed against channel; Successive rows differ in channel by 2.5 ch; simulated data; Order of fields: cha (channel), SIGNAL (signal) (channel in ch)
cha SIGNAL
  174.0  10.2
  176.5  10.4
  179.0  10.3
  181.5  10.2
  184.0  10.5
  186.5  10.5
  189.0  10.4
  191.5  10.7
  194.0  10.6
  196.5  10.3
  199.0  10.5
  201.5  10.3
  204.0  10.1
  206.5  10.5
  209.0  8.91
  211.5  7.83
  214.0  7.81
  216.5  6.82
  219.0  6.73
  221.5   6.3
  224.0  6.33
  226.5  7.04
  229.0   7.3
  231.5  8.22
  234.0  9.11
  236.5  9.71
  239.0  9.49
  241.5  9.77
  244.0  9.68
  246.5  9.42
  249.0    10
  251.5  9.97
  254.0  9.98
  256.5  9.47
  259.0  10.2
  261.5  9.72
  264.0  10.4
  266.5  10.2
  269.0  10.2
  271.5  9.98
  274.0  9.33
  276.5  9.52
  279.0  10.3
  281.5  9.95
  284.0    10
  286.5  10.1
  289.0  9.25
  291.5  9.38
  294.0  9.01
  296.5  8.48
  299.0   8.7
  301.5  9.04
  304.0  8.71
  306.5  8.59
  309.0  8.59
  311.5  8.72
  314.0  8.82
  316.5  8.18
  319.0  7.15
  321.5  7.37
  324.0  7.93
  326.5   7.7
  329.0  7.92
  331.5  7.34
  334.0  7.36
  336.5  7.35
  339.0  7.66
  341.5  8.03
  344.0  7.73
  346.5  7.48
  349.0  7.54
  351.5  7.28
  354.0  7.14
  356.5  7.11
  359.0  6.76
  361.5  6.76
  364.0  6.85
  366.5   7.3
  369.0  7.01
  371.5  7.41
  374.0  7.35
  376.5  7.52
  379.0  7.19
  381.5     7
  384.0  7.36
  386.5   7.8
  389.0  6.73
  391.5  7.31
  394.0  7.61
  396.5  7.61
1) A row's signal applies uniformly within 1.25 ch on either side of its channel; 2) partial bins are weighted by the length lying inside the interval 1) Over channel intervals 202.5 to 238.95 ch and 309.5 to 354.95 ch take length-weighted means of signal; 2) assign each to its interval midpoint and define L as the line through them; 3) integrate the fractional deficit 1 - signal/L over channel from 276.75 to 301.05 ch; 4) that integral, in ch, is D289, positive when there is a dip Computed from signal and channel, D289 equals -4.86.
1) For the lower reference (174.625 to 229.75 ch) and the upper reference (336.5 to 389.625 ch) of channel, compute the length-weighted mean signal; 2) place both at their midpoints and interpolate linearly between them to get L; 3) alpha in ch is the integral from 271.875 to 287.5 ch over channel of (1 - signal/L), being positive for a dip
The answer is -3.1 ch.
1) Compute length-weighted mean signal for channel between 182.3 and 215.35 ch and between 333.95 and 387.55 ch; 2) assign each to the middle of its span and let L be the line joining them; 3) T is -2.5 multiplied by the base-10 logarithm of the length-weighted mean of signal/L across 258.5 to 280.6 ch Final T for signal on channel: -0.14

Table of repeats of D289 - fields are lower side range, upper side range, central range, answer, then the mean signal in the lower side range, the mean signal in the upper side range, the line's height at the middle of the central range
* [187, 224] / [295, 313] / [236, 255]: -1.8 ch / 9.06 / 8.7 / 8.91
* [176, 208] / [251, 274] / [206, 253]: 8.0 ch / 10.4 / 9.98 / 10.2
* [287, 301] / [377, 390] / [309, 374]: 4.4 ch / 9.03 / 7.24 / 8.08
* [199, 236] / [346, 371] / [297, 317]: -3.1 ch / 8.21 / 7.12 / 7.52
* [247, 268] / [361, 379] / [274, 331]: 0.6 ch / 9.97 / 7.19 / 8.86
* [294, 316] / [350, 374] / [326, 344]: 0.5 ch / 8.71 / 7.09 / 7.85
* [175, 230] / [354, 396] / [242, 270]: -4.6 ch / 9.12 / 7.2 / 8.52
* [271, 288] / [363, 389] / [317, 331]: 1.7 ch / 9.87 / 7.26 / 8.66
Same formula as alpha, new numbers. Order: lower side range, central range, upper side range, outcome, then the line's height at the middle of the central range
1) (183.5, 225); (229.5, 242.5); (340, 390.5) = -0.6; 8.75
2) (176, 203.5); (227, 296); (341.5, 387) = -3.6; 9.12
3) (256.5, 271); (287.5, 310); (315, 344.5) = -0.2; 8.79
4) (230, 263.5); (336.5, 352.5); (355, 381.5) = 0.0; 7.6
